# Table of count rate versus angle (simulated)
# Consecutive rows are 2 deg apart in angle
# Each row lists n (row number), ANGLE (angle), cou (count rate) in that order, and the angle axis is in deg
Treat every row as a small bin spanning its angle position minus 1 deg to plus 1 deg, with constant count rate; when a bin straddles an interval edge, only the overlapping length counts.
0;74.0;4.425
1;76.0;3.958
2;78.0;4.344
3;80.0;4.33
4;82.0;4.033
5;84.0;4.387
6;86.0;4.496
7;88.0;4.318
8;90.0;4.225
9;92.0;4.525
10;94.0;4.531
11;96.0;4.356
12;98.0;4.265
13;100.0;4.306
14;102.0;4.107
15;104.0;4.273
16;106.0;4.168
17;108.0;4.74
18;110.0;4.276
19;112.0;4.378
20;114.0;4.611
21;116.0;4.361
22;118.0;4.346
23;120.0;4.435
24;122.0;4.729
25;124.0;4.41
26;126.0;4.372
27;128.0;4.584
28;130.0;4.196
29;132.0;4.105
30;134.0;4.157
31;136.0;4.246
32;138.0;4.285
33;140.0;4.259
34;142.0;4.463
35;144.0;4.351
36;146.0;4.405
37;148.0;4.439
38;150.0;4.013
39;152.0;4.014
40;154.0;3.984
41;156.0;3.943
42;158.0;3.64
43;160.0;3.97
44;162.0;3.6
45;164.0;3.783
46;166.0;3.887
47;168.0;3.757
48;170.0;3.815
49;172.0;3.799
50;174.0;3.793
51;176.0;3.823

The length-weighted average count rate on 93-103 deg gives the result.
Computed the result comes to 4.31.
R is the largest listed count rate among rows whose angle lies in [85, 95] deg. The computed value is 4.531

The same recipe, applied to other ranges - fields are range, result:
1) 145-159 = 4.439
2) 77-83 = 4.344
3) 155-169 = 3.97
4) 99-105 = 4.306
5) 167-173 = 3.815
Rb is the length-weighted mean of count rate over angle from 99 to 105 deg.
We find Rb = 4.23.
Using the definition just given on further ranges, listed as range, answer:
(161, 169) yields 3.76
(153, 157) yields 3.96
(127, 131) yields 4.39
